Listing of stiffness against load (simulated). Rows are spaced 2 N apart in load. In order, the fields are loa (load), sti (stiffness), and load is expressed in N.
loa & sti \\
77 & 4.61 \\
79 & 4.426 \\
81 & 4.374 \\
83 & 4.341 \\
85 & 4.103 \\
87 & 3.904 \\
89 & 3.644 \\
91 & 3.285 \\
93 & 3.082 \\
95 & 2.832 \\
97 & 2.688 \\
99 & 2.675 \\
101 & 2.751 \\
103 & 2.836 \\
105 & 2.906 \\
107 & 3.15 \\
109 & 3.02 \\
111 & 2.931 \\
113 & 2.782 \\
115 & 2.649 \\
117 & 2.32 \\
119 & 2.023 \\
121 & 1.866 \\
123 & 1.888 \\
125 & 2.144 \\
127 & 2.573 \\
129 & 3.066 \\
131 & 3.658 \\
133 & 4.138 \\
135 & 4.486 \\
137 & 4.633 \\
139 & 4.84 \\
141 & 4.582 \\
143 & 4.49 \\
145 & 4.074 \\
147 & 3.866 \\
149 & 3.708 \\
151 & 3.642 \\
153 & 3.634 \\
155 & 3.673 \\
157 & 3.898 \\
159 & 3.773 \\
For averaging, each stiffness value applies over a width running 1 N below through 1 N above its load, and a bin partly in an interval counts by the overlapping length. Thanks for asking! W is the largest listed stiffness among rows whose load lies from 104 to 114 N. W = 3.15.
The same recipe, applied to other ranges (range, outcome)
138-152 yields 4.84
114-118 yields 2.649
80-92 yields 4.374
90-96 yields 3.285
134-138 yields 4.633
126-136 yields 4.486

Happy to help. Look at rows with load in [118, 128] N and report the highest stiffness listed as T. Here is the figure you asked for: 2.573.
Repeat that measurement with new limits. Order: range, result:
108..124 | 3.02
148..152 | 3.708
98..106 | 2.906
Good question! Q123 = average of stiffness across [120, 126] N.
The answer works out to 1.97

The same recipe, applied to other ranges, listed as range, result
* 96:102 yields 2.7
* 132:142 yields 4.54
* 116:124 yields 2.02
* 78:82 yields 4.4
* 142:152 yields 3.96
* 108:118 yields 2.74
